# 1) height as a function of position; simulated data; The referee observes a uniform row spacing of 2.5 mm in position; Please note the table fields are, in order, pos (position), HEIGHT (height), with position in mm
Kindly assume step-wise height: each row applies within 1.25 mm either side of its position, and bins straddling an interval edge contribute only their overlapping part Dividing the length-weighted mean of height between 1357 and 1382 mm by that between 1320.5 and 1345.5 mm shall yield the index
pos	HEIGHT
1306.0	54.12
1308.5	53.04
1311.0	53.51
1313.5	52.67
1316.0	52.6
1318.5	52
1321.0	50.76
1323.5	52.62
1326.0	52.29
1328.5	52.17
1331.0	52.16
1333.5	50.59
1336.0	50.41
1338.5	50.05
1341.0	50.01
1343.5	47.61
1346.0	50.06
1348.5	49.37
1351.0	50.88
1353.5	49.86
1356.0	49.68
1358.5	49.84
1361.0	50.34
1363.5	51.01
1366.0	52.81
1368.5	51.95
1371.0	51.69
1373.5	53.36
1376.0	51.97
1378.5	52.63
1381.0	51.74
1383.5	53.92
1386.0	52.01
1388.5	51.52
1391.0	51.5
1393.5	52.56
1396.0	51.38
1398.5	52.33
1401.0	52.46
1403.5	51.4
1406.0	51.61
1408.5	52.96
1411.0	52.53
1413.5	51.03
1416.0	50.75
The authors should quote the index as 1.0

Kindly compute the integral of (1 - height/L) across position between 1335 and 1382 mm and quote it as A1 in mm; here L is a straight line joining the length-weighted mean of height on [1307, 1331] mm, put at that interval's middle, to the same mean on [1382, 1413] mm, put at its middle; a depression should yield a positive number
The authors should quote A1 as 1.3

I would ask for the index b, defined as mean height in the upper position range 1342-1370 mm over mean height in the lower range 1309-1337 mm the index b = 1.0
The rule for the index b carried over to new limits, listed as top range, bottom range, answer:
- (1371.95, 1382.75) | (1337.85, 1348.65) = 1.06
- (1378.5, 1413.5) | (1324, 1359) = 1.03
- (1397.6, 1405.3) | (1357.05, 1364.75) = 1.03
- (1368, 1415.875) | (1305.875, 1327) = 0.99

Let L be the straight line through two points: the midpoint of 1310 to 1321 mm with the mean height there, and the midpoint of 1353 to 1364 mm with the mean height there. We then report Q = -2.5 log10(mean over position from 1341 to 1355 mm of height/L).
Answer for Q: 0.023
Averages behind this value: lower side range 52.5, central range 49.6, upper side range 50.1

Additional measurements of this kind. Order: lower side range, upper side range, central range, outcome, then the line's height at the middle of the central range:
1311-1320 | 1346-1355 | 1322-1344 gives 0.01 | 51.3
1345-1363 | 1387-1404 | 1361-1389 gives -0.03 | 51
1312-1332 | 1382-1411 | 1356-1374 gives 0.02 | 52.2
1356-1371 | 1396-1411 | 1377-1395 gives -0.01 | 51.7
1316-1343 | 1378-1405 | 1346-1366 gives 0.03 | 51.6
